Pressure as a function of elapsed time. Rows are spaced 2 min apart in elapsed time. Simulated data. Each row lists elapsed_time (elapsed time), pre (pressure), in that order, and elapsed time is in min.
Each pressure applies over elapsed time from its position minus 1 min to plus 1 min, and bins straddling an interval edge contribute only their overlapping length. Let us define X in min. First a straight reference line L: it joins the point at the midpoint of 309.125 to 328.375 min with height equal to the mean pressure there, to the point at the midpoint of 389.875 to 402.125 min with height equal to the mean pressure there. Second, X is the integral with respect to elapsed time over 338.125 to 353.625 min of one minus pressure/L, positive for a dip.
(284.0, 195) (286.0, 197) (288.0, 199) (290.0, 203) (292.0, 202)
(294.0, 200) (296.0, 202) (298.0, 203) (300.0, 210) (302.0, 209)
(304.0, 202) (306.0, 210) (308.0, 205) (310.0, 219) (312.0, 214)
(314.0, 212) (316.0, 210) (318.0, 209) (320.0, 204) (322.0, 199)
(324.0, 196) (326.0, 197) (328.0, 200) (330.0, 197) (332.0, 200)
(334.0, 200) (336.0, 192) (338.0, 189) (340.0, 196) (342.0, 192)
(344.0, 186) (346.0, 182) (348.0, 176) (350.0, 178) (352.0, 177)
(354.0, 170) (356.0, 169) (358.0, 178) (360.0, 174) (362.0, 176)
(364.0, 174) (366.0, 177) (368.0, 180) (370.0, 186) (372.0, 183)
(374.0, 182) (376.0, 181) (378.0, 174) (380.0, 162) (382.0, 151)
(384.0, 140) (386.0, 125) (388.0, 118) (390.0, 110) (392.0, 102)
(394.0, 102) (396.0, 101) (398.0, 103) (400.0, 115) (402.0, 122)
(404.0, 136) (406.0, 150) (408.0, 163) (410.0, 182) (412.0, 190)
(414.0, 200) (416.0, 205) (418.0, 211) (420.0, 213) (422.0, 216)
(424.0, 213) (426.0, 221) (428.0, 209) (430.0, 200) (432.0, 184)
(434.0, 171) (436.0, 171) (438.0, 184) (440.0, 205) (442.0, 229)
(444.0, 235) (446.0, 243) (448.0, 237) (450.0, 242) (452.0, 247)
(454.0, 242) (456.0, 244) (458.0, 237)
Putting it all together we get -1.1 min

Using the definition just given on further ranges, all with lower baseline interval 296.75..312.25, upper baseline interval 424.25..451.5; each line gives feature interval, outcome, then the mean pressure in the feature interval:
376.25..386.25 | 2.6 min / 155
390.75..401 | 5.1 min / 105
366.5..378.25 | 1.6 min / 181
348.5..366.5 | 3.0 min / 175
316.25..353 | 2.8 min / 193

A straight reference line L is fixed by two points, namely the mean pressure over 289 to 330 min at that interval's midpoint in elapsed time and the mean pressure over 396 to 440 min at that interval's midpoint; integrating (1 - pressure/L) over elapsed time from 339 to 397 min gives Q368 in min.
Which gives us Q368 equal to 8.7 min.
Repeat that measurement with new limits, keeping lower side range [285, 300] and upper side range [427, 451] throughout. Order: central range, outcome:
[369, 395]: 7.4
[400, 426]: 3.2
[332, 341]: 0.4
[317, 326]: 0.1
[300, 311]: -0.4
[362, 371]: 1.2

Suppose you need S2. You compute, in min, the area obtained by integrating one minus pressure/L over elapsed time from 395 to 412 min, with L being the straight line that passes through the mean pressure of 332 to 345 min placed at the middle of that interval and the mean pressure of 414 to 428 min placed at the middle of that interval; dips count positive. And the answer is 5.8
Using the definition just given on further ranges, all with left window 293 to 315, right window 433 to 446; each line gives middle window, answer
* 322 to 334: 0.50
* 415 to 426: -0.50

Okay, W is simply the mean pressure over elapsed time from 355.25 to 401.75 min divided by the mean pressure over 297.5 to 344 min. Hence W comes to 0.7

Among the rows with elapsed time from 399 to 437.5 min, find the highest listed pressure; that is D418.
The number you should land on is 221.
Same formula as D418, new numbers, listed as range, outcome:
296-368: 219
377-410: 182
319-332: 204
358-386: 186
